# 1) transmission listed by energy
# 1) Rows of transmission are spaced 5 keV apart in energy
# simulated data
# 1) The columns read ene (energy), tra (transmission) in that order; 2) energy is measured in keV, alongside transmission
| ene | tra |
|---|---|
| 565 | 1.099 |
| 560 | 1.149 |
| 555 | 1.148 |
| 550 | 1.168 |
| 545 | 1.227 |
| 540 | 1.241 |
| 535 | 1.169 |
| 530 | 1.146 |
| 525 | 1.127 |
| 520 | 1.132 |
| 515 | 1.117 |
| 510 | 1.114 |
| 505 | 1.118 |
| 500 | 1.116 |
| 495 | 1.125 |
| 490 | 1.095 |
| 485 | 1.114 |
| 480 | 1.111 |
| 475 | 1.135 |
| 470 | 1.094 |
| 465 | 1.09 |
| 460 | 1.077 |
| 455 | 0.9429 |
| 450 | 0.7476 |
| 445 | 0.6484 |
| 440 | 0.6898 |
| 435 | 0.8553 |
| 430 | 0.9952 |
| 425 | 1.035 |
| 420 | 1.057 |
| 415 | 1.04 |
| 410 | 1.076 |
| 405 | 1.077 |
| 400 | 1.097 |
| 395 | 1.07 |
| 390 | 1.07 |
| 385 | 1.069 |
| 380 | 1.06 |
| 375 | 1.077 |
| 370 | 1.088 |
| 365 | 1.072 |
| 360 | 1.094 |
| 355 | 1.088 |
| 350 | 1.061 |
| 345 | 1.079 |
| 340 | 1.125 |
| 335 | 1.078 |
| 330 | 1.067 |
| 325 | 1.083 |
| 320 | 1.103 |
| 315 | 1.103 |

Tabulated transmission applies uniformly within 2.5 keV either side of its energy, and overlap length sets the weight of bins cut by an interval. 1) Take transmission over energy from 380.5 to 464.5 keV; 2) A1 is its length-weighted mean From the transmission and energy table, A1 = 0.977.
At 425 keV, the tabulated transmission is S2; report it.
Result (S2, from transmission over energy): 1.035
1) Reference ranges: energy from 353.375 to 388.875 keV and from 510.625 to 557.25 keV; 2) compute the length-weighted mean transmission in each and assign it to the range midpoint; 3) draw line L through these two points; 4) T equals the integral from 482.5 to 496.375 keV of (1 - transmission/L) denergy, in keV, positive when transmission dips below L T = 0.35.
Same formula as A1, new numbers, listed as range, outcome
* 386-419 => 1.07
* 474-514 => 1.12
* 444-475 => 0.963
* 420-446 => 0.876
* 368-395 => 1.07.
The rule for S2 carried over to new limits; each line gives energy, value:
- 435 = 0.8553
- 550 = 1.168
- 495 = 1.125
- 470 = 1.094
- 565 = 1.099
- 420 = 1.057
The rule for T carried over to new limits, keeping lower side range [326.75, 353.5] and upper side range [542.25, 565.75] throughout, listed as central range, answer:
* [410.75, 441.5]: 4.23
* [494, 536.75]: 0.75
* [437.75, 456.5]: 6.26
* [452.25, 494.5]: 1.89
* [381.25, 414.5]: 0.92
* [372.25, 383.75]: 0.29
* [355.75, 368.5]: 0.08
